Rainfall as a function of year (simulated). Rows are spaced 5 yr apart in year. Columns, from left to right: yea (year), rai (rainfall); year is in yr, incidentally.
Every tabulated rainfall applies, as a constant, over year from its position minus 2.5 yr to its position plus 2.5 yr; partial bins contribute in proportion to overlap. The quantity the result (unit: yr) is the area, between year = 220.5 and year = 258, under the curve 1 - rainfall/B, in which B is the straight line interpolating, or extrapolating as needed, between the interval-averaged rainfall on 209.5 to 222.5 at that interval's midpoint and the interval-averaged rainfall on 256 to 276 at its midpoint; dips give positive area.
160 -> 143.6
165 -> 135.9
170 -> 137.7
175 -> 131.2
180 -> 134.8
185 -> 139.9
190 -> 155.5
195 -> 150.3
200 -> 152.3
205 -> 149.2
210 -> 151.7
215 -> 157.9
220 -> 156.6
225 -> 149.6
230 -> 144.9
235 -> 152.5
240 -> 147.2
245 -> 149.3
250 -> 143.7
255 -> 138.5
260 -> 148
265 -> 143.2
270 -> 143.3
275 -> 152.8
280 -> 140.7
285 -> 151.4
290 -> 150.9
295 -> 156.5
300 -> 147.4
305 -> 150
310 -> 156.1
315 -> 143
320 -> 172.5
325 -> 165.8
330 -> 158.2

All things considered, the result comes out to 1.03 yr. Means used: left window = 156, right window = 146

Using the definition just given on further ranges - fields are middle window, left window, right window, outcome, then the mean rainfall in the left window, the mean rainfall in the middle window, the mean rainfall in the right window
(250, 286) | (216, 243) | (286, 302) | 1.48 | 151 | 145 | 152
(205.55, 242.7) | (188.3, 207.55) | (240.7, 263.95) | -0.73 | 152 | 151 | 145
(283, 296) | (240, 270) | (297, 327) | -0.11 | 145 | 153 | 156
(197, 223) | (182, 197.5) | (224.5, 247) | -0.89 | 148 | 153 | 149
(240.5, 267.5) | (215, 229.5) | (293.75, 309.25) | 1.33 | 153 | 145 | 151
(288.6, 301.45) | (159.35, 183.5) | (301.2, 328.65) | 0.18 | 136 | 152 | 157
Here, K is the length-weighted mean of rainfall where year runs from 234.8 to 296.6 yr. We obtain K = 147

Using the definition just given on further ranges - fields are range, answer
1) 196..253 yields 150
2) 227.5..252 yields 148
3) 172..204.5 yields 144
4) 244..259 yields 144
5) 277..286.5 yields 146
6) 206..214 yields 152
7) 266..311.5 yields 150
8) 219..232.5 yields 150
